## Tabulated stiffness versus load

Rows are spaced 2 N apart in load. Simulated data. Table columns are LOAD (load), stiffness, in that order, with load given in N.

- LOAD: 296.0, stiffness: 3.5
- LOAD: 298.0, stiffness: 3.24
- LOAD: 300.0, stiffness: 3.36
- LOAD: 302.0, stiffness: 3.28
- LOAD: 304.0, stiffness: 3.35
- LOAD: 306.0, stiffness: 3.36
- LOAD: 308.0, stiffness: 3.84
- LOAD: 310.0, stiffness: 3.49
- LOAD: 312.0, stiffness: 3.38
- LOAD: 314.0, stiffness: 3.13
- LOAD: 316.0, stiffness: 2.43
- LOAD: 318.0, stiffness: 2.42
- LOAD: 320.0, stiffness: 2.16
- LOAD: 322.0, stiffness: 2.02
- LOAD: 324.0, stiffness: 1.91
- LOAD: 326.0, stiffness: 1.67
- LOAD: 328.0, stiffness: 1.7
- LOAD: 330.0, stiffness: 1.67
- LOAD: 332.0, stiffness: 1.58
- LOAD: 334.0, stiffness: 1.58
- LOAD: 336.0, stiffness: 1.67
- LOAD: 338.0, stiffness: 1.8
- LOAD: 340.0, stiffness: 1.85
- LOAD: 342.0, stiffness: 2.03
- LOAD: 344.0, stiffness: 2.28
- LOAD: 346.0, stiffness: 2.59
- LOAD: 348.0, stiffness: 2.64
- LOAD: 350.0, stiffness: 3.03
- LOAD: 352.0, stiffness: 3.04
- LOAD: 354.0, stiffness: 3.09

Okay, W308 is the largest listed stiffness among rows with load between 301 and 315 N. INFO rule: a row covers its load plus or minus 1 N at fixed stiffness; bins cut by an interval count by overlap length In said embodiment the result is 3.84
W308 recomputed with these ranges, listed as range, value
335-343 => 2.03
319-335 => 2.16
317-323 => 2.42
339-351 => 3.03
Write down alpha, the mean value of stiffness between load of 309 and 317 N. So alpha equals 3.11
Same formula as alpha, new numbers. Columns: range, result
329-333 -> 1.62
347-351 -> 2.83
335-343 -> 1.84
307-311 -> 3.67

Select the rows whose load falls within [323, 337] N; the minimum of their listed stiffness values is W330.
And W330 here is 1.58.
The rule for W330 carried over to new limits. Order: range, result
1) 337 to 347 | 1.8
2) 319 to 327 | 1.67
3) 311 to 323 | 2.02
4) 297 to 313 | 3.24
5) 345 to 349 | 2.59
